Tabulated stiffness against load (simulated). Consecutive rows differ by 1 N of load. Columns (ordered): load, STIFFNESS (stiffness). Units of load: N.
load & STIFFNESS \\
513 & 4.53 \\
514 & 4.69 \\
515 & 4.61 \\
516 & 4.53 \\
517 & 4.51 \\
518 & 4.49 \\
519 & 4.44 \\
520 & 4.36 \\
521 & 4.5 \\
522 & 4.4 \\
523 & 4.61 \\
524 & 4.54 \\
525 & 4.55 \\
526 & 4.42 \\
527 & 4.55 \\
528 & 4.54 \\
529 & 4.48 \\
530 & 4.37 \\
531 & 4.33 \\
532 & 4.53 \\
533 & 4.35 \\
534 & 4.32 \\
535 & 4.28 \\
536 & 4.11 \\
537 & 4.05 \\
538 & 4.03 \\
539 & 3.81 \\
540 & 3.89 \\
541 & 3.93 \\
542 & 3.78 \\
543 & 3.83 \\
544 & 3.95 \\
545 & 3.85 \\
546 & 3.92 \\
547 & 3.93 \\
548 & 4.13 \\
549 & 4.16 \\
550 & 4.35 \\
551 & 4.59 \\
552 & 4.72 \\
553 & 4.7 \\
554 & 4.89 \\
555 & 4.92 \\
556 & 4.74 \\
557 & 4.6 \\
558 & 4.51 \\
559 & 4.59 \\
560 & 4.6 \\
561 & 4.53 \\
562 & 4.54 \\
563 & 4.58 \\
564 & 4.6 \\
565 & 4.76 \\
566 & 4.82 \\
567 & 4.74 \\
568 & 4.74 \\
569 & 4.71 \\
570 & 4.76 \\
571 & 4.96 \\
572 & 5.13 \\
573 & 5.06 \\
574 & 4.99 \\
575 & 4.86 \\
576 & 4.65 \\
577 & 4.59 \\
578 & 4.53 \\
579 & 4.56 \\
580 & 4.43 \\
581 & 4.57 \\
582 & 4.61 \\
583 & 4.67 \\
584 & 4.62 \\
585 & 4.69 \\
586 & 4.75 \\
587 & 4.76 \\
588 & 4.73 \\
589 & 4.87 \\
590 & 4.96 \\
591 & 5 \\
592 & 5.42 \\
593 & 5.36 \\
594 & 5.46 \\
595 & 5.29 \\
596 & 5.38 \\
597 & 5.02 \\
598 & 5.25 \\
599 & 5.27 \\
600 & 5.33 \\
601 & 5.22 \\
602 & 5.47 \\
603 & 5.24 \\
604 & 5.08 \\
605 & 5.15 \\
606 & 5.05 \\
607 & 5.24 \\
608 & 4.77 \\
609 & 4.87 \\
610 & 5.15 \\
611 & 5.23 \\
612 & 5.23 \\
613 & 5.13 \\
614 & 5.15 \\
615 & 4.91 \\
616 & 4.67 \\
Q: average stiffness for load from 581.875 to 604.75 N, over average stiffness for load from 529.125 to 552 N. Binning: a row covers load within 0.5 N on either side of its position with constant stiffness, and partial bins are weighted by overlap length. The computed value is 1.23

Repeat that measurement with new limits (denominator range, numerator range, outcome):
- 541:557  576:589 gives 1.08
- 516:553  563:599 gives 1.14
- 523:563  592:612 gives 1.20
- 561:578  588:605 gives 1.09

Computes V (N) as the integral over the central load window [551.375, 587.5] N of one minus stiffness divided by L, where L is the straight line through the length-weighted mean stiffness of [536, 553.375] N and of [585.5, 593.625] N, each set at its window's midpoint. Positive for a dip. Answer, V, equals -1.0 N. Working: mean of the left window 4.09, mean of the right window 4.99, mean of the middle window 4.71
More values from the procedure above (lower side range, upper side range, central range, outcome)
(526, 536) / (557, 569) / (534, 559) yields 1.5 N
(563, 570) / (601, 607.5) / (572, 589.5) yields 0.7 N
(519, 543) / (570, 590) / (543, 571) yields 0.1 N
